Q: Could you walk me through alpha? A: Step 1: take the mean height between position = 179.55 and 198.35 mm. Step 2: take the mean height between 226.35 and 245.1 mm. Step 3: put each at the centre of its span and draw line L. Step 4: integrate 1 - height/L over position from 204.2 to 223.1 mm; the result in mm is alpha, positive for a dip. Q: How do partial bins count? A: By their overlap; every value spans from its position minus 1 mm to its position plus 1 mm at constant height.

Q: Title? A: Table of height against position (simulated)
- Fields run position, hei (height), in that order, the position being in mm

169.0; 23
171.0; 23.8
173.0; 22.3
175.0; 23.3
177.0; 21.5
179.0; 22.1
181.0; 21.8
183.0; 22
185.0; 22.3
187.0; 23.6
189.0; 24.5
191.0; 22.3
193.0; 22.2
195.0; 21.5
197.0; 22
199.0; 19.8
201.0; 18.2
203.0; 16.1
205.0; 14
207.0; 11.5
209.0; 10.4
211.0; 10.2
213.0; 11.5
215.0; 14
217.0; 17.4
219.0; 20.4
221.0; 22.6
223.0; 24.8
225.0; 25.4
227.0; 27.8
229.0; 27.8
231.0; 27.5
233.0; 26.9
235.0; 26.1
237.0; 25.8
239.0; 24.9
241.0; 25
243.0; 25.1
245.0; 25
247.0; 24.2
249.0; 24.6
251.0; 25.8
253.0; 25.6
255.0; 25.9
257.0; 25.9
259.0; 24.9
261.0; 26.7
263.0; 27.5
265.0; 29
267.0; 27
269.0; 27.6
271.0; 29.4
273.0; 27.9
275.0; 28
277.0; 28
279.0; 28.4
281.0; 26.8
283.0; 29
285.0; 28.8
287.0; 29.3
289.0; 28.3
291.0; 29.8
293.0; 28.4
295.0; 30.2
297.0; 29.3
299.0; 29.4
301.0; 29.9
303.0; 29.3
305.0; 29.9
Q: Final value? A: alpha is 7.1 mm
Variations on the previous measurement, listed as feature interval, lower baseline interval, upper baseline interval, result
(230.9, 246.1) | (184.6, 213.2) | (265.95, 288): -1.6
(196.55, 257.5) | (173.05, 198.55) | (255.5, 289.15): 8.4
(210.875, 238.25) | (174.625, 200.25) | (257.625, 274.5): 2.6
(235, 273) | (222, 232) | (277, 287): 1.8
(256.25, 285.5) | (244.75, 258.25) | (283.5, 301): -0.5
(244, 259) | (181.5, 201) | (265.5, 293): 0.6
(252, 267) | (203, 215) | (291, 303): -3.0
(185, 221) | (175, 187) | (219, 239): 8.8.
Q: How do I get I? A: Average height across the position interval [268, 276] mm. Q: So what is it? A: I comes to 28.2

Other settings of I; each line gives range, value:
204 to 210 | 12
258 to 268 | 27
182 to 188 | 22.6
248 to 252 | 25.2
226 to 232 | 27.7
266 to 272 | 28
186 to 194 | 23.2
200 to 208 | 14.9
